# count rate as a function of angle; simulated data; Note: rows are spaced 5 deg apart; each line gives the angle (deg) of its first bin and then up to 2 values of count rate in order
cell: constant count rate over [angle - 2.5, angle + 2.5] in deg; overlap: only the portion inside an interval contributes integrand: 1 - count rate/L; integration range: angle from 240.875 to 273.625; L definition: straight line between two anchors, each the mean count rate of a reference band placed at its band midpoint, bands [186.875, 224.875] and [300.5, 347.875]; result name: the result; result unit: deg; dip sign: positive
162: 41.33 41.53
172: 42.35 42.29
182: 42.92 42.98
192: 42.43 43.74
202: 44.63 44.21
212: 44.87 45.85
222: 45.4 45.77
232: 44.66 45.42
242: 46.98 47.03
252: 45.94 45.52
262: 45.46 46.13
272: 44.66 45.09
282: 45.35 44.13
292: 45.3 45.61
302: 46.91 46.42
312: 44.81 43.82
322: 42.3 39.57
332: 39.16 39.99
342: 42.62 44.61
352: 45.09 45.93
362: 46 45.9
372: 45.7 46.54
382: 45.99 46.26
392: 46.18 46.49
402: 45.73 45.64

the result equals -1.7 deg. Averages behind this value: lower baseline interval 44.4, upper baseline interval 42.9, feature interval 46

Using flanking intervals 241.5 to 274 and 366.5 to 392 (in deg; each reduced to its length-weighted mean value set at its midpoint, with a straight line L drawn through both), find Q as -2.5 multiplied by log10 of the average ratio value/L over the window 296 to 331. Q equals 0.05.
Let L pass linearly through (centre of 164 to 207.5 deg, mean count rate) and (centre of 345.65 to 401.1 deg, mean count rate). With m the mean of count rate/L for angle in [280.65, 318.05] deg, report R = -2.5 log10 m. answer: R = -0.01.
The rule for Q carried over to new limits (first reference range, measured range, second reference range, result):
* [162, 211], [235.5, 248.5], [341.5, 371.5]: -0.07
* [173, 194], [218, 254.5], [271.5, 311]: -0.05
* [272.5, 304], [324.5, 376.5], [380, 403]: 0.05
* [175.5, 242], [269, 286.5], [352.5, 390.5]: 0.00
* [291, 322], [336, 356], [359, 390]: 0.05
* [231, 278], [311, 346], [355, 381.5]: 0.10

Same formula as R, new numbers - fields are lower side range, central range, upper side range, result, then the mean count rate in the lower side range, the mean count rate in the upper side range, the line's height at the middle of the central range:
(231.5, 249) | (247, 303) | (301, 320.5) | 0.00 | 46.1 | 45.2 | 45.7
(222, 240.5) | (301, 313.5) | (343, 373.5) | -0.02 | 45.4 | 45.4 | 45.4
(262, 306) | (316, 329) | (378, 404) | 0.10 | 45.4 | 46.2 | 45.7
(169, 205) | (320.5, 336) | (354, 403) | 0.13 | 43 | 46.1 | 45.3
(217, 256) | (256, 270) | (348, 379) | 0.00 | 45.9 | 45.8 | 45.9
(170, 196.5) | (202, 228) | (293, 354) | -0.06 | 42.7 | 43.4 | 42.9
